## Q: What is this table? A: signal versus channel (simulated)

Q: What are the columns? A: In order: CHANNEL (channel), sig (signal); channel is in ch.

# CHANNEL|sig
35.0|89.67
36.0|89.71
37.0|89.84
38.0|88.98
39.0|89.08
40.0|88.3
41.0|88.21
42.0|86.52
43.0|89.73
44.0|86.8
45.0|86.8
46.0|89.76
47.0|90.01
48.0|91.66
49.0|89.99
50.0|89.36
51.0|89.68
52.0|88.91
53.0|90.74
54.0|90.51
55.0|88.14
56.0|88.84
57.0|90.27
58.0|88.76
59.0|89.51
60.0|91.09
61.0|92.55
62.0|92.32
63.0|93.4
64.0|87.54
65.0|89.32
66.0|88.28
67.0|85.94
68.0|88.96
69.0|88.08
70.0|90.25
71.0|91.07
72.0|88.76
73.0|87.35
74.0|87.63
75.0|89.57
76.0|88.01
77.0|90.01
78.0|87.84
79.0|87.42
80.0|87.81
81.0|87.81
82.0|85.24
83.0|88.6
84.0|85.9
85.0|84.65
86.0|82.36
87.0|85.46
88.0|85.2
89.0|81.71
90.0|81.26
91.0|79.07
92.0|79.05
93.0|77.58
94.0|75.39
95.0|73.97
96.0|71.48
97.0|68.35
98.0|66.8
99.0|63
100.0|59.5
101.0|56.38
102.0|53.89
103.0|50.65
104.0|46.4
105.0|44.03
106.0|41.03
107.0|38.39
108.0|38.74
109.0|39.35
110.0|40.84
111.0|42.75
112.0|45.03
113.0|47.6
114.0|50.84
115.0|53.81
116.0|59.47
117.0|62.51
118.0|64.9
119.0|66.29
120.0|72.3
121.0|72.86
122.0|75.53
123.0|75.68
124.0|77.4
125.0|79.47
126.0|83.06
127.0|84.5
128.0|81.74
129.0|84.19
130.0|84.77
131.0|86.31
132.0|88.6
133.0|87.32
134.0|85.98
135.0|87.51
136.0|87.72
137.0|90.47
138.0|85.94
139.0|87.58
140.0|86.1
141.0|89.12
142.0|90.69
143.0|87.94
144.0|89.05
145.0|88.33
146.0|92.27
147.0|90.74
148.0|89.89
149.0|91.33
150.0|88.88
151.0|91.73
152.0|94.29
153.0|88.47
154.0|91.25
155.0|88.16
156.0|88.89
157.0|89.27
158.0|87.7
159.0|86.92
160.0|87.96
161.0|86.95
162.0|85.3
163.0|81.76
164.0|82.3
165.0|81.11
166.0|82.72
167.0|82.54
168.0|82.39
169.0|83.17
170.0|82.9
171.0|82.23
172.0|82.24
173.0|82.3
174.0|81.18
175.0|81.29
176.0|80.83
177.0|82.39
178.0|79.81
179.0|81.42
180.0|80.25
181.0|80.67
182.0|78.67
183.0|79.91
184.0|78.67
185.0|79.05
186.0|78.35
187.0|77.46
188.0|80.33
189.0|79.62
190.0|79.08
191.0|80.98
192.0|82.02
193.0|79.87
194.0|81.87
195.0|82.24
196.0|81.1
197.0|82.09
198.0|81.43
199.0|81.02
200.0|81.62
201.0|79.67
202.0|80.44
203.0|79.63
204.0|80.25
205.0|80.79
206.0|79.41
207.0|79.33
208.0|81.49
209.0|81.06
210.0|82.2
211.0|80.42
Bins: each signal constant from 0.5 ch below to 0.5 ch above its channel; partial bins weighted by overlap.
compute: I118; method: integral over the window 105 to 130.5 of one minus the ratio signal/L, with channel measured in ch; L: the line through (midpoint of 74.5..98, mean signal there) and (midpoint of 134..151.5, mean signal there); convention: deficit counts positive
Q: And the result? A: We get 7.14 ch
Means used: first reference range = 82.4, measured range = 62.2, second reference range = 89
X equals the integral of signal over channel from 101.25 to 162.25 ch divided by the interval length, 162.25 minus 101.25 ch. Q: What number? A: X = 75.2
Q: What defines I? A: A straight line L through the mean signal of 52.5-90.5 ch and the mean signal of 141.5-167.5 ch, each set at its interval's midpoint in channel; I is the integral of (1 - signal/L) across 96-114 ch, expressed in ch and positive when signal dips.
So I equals 7.7 ch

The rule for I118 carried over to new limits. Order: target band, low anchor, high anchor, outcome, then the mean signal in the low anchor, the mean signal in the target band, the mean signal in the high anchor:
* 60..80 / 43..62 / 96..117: -3.16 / 89.7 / 89.2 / 51.1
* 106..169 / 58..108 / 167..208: 1.30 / 78.4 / 78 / 80.7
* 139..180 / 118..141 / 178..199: -2.46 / 82.1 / 86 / 80.3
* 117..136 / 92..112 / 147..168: -2.71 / 55.5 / 79.7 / 87.3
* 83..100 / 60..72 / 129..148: 2.26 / 89.8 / 77.4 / 88.1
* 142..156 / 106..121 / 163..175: -3.71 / 52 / 90.2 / 82.2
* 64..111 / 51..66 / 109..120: -1.45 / 90.1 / 74.3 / 53.6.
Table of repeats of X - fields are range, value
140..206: 83.8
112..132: 71.5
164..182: 81.7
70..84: 88.2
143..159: 89.9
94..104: 62.5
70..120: 69.4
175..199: 80.4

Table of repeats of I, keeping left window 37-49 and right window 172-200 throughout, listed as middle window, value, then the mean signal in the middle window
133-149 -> -1.1 ch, 88.7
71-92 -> 0.1 ch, 86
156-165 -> -0.4 ch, 85.9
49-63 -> -0.3 ch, 90.2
